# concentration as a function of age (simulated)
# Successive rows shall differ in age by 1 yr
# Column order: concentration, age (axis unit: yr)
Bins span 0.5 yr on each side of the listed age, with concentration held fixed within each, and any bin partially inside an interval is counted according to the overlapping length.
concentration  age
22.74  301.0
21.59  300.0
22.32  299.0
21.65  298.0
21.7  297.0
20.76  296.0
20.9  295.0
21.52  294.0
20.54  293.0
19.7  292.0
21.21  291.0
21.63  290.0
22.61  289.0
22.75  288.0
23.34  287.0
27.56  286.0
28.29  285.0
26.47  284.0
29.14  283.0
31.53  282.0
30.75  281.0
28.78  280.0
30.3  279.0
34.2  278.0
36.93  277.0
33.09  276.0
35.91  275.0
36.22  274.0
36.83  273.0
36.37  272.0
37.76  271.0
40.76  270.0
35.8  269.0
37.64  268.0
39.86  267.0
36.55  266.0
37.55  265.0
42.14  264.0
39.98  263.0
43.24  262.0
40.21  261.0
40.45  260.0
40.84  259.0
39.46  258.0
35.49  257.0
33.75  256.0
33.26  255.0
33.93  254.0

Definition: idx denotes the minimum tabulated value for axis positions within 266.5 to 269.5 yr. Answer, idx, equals 35.8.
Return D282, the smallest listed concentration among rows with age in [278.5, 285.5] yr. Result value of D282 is 26.47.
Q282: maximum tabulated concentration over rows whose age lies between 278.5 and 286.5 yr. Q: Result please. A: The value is 31.53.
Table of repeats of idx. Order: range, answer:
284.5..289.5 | 22.61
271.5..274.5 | 36.22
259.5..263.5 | 39.98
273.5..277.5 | 33.09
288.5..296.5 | 19.7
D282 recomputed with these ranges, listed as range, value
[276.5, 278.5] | 34.2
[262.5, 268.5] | 36.55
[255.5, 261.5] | 33.75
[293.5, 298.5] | 20.76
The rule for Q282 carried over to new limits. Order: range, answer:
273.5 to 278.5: 36.93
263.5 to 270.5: 42.14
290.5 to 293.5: 21.21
